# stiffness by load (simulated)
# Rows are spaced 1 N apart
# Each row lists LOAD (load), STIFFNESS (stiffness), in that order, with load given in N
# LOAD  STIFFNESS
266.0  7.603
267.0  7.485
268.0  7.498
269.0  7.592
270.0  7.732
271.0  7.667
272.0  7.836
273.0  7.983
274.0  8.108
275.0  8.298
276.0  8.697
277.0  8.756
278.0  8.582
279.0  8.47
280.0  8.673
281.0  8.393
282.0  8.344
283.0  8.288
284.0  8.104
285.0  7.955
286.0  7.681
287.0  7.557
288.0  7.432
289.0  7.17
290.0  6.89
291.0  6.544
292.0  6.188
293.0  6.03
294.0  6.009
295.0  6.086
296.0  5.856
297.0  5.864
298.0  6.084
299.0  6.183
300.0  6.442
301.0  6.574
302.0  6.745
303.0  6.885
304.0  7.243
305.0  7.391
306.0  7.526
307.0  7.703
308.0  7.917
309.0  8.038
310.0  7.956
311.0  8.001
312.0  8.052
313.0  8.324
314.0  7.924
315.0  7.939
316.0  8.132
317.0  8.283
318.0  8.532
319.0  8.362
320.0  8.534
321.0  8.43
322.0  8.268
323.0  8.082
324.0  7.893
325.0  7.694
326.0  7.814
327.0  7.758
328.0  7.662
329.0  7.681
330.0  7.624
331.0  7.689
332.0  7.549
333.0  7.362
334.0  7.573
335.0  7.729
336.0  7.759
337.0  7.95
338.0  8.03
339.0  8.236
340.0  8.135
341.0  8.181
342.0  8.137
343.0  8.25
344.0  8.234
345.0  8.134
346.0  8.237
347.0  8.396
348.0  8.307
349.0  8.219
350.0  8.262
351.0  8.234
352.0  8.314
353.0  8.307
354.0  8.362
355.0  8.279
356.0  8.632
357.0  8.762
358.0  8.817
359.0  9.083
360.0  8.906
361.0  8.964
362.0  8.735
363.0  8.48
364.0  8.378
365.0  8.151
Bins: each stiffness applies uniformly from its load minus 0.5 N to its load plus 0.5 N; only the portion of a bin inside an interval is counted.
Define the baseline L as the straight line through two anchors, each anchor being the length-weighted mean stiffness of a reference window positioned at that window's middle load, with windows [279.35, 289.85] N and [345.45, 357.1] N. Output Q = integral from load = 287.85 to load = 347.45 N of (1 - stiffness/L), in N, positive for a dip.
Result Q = 4.3 N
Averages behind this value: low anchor 7.93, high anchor 8.34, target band 7.56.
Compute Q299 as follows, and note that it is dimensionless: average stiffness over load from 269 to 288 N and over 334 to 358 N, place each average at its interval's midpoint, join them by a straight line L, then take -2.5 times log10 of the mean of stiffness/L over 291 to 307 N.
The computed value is 0.25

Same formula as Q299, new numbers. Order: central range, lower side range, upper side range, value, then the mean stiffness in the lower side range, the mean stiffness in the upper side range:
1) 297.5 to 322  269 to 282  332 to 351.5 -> 0.07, 8.24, 8.06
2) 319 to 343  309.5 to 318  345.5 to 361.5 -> 0.05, 8.1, 8.51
